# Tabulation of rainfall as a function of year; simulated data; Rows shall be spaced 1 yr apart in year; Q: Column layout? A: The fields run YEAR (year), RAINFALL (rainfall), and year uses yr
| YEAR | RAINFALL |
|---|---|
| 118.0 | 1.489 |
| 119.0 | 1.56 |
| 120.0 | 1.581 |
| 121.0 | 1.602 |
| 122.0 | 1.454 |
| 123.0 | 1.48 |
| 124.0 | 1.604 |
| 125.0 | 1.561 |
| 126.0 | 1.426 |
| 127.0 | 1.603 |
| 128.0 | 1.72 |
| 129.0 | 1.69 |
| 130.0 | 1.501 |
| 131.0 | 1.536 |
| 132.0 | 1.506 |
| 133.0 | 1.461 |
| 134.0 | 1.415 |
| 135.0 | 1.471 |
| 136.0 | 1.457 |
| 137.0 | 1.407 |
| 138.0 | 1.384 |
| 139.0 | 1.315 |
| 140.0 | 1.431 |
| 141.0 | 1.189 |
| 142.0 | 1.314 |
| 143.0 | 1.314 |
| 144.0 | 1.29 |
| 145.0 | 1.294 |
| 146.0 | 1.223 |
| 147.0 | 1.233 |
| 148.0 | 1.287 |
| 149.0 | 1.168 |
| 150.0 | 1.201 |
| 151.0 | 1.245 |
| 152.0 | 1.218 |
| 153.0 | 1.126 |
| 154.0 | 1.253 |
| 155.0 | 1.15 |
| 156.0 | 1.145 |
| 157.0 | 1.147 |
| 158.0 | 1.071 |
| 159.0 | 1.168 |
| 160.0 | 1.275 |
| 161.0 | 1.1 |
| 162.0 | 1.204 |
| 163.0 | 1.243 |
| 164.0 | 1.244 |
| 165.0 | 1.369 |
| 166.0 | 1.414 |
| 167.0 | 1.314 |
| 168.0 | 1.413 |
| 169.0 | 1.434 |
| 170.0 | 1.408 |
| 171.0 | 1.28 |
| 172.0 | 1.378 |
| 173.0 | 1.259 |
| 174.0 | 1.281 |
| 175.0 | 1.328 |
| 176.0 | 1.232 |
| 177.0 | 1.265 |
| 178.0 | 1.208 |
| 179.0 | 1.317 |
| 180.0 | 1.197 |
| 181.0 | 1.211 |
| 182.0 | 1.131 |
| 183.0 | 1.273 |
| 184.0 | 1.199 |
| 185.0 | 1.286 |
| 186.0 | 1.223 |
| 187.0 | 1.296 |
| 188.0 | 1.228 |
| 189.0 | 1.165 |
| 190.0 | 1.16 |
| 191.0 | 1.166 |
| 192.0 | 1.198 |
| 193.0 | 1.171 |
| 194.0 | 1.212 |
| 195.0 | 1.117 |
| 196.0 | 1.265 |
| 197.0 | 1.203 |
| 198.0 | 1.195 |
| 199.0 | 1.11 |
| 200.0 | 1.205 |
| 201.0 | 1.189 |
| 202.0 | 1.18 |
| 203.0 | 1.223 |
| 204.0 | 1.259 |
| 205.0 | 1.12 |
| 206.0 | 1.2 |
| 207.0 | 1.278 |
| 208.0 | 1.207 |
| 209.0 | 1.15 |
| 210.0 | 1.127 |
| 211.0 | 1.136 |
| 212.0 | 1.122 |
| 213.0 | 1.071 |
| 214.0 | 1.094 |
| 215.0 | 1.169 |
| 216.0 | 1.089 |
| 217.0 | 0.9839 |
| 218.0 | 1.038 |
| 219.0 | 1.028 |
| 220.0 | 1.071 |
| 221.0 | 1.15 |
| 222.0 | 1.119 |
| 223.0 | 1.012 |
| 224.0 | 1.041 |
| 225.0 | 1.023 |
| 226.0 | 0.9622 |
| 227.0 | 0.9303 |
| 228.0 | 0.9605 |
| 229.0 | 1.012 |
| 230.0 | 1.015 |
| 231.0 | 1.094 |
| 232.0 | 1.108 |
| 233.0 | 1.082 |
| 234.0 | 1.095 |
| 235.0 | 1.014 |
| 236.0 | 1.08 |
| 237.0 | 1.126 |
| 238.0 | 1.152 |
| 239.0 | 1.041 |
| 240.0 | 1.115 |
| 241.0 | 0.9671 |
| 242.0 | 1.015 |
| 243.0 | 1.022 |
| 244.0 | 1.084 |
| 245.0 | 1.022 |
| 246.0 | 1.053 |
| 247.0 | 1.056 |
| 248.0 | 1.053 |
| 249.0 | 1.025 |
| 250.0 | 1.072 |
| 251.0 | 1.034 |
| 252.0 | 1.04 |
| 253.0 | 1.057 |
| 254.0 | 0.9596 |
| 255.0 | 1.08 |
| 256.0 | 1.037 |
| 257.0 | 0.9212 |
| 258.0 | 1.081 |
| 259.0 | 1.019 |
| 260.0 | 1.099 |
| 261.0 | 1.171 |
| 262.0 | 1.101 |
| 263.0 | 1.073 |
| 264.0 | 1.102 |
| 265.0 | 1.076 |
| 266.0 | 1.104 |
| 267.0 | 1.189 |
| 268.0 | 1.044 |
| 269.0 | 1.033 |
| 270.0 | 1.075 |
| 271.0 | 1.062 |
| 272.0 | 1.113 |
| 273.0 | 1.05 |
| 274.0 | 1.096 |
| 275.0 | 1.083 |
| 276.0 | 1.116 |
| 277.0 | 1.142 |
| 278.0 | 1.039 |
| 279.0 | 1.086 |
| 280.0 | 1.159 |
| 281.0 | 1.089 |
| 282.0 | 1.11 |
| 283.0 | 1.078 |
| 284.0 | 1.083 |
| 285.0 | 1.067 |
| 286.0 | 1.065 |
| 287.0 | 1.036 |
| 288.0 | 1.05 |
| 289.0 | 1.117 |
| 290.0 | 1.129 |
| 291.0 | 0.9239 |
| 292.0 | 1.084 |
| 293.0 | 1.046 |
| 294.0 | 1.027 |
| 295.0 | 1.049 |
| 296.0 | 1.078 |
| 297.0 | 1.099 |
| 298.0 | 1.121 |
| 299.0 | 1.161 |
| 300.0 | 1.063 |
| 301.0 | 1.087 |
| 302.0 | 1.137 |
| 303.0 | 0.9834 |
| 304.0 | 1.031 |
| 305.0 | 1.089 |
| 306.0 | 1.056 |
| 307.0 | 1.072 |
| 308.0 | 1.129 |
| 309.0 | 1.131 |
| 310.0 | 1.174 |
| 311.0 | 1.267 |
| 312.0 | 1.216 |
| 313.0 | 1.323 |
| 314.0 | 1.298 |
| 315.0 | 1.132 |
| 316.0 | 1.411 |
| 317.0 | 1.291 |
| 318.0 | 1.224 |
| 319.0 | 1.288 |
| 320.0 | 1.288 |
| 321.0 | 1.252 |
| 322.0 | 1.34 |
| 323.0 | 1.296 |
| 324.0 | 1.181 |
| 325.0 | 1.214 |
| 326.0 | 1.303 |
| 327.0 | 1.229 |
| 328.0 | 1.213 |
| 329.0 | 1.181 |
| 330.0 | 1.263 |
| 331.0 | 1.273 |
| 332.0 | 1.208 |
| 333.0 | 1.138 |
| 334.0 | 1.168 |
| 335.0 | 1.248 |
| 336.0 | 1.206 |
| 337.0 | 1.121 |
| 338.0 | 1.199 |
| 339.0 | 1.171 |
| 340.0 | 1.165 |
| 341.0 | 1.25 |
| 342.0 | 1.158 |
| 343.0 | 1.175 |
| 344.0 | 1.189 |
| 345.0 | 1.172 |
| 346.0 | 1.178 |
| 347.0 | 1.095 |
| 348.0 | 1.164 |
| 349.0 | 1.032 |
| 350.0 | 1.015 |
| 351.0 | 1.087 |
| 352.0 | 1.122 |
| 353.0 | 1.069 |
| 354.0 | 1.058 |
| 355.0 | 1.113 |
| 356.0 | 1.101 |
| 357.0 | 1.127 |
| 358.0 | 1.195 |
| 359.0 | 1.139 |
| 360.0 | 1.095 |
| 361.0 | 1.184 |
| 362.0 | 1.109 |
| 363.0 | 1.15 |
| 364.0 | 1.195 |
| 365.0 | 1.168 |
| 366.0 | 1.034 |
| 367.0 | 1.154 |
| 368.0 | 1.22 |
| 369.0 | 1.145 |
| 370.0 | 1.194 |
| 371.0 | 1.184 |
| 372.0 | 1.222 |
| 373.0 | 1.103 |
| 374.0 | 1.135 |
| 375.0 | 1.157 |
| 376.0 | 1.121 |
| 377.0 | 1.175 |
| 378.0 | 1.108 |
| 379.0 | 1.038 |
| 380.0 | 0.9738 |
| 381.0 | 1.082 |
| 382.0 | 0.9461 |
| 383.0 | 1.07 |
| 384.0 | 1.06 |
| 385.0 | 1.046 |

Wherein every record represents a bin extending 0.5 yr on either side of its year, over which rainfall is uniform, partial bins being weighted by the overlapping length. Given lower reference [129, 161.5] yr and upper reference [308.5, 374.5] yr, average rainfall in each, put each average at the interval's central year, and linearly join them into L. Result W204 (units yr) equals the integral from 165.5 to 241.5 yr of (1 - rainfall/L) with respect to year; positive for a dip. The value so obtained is 5.9 yr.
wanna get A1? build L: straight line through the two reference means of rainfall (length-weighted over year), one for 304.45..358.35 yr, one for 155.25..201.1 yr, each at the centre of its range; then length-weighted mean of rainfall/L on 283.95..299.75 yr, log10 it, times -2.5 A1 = 0.12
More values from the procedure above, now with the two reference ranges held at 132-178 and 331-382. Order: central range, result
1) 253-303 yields 0.11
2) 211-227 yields 0.17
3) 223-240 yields 0.18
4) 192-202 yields 0.06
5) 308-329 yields -0.07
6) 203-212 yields 0.06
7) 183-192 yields 0.04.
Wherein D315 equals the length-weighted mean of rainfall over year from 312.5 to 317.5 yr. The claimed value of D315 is 1.29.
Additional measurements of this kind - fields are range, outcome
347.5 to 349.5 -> 1.1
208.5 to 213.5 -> 1.12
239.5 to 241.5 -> 1.04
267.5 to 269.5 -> 1.04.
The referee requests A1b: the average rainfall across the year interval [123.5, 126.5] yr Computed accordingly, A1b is 1.53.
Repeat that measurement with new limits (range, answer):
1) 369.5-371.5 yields 1.19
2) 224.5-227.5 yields 0.972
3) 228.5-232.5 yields 1.06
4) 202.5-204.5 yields 1.24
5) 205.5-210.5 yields 1.19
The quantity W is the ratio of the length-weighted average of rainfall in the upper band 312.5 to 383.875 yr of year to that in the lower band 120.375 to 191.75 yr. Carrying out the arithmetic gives 0.9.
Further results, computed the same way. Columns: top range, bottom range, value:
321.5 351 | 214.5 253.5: 1.13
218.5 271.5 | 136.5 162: 0.85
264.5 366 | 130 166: 0.89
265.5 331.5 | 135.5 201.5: 0.91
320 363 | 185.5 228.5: 1.03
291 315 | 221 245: 1.06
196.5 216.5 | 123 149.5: 0.82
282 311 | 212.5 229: 1.03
